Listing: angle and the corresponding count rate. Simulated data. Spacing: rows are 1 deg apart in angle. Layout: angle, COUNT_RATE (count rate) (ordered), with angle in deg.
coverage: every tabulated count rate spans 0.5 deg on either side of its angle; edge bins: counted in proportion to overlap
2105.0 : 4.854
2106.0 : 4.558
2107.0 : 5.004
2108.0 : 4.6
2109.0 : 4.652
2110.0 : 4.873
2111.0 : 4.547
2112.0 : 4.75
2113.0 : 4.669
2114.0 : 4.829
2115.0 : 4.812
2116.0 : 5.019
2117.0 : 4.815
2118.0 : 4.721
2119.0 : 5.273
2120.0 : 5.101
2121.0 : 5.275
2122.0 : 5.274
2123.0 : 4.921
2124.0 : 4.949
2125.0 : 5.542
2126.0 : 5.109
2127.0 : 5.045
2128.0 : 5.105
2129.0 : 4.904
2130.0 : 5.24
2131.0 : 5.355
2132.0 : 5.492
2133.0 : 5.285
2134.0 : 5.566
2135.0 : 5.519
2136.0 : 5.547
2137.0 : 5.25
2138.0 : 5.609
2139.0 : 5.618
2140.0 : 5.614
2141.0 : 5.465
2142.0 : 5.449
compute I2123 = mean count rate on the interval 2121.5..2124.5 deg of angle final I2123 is 5.05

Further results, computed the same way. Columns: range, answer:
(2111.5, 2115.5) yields 4.76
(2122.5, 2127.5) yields 5.11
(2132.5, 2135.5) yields 5.46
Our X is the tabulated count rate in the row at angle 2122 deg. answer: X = 5.274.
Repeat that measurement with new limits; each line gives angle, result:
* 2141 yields 5.465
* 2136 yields 5.547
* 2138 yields 5.609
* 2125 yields 5.542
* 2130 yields 5.24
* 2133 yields 5.285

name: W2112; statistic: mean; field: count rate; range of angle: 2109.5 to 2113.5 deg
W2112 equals 4.71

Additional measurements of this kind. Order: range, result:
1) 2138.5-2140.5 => 5.62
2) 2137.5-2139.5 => 5.61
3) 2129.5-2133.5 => 5.34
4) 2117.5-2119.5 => 5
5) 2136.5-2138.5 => 5.43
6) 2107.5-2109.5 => 4.63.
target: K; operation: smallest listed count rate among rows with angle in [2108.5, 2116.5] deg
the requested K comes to 4.547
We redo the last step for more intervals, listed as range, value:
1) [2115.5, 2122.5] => 4.721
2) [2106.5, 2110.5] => 4.6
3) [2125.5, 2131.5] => 4.904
